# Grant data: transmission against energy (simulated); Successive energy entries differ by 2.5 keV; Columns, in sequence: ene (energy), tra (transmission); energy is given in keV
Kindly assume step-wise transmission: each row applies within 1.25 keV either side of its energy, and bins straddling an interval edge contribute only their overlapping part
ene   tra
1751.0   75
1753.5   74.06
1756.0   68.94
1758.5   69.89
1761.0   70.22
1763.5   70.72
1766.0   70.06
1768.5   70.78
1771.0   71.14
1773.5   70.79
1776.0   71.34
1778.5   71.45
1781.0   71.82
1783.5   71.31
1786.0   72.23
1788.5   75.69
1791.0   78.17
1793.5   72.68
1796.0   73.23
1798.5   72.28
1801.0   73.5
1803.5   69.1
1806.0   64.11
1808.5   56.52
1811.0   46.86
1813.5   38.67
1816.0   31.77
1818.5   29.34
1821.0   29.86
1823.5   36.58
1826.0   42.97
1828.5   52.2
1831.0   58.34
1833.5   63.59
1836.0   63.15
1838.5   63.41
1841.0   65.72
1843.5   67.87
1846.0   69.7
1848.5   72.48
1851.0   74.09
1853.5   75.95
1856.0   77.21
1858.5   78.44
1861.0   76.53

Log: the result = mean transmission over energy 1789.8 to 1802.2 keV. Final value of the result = 74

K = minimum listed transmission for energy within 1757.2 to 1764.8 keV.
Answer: 69.89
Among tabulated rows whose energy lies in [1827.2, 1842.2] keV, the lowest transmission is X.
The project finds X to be 52.2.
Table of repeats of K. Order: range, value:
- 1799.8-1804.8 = 69.1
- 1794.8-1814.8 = 38.67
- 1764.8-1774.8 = 70.06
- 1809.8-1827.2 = 29.34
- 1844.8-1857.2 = 69.7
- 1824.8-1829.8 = 42.97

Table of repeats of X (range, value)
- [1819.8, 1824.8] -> 29.86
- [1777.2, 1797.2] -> 71.31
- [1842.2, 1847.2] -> 67.87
